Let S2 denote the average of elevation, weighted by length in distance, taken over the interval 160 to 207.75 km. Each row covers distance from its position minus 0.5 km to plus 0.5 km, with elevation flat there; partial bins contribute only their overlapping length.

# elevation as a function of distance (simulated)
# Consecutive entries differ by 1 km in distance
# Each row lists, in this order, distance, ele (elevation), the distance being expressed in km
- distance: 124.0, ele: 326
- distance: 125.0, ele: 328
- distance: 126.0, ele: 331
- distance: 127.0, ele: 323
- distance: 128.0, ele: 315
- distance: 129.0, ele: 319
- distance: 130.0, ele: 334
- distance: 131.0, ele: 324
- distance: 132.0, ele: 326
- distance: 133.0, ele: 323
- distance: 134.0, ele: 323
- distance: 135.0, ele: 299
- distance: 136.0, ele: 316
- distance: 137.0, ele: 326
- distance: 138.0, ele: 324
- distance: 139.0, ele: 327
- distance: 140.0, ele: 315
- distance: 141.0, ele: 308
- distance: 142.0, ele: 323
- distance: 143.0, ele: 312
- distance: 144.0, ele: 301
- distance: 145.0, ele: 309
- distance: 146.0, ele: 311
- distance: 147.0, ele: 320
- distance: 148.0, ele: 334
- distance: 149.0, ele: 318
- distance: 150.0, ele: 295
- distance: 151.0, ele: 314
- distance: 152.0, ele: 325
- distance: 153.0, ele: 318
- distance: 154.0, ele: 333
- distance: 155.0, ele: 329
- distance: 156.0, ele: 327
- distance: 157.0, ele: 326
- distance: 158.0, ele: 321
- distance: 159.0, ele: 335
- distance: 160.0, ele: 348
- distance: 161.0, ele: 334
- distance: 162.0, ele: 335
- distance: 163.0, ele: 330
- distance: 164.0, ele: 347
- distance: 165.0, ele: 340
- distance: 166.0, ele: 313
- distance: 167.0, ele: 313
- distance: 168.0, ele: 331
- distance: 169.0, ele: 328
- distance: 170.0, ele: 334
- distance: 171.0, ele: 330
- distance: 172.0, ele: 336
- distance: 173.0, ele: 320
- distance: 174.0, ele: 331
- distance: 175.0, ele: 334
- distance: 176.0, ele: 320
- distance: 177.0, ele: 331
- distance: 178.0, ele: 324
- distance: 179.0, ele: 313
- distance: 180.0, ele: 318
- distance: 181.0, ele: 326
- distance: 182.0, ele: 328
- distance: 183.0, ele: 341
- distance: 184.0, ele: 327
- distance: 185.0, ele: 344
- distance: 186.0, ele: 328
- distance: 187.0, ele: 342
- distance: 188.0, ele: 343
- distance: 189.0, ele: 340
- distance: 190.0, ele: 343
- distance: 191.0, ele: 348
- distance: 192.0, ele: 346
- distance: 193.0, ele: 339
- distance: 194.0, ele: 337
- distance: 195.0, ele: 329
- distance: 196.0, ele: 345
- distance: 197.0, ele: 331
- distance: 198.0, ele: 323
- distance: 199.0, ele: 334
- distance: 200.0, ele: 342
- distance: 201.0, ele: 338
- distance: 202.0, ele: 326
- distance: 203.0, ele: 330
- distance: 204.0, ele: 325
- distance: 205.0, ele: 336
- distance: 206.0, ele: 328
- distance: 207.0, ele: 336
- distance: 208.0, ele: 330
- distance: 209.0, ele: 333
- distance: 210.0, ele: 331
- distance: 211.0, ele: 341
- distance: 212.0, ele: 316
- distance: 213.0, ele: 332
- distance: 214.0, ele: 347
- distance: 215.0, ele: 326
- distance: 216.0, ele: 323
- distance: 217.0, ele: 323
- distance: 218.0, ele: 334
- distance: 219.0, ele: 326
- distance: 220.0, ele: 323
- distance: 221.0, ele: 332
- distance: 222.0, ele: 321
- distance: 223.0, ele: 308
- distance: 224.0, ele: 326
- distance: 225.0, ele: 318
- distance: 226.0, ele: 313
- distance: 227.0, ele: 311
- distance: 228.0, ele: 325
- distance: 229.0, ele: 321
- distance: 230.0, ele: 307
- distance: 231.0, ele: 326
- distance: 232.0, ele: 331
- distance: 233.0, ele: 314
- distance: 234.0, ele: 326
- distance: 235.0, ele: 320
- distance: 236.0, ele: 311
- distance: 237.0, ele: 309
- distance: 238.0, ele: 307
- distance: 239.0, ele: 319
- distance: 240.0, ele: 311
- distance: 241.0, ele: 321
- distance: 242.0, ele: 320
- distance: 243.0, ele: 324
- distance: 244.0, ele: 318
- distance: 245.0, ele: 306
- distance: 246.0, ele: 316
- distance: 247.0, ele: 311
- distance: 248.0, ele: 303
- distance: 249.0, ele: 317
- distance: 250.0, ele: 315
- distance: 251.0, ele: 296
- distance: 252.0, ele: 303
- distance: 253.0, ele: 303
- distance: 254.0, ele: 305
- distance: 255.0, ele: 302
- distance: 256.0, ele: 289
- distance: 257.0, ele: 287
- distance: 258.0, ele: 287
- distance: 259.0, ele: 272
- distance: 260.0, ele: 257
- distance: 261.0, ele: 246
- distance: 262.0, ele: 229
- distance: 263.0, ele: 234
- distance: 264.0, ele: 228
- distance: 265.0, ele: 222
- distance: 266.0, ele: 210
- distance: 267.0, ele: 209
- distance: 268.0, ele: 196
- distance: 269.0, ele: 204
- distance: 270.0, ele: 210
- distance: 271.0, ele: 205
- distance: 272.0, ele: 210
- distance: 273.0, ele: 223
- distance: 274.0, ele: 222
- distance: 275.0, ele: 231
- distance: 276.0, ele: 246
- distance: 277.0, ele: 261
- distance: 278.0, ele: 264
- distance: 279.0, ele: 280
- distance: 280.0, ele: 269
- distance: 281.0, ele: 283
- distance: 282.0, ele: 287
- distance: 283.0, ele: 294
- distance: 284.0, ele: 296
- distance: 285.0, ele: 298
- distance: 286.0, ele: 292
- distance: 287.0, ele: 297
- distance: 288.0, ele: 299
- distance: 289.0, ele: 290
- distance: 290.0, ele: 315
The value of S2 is 332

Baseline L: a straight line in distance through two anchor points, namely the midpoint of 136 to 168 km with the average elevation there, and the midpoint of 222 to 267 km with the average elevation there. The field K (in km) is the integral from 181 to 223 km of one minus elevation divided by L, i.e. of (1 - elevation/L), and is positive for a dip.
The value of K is -3.2 km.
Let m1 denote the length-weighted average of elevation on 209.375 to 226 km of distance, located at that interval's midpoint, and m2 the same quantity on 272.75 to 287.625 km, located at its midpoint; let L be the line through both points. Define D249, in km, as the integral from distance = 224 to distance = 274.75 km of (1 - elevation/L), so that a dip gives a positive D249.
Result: 2.7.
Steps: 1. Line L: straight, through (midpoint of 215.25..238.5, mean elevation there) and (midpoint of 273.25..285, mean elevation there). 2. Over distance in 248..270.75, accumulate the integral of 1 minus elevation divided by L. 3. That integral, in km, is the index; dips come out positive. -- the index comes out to 2.17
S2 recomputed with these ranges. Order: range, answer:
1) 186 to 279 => 302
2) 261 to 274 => 216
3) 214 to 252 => 318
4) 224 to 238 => 318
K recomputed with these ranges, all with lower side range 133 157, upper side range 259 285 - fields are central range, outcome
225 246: -4.2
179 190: -1.4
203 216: -2.4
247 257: -1.9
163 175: -1.0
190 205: -2.6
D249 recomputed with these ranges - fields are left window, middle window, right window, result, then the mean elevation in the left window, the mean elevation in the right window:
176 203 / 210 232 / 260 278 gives -2.55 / 334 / 225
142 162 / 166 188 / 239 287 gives -1.28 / 322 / 271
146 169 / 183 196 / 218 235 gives -0.62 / 326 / 321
